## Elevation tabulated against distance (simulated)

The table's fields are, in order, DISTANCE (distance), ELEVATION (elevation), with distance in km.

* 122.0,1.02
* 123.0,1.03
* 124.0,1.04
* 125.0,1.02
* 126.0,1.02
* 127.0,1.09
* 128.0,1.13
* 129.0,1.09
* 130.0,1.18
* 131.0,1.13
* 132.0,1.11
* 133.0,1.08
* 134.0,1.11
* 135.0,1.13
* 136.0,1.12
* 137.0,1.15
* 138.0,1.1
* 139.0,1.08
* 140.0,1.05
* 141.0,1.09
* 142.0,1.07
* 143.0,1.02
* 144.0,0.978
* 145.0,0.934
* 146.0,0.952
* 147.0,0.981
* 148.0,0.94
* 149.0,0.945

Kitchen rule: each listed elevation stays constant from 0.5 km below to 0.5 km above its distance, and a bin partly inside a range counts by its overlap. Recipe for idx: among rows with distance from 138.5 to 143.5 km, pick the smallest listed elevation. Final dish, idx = 1.02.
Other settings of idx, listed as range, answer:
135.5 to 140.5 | 1.05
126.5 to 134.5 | 1.08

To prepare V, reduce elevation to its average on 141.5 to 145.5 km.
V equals 1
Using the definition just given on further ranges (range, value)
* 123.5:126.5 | 1.03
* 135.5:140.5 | 1.1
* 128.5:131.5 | 1.13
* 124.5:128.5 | 1.06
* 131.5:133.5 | 1.1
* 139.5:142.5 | 1.07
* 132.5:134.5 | 1.1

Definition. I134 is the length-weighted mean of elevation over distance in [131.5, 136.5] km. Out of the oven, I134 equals 1.11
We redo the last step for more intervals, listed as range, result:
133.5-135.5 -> 1.12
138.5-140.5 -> 1.06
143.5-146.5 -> 0.955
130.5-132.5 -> 1.12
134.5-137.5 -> 1.13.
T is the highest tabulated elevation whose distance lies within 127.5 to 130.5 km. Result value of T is 1.18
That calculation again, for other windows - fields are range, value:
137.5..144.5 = 1.1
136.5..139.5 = 1.15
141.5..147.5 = 1.07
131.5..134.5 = 1.11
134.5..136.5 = 1.13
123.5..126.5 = 1.04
